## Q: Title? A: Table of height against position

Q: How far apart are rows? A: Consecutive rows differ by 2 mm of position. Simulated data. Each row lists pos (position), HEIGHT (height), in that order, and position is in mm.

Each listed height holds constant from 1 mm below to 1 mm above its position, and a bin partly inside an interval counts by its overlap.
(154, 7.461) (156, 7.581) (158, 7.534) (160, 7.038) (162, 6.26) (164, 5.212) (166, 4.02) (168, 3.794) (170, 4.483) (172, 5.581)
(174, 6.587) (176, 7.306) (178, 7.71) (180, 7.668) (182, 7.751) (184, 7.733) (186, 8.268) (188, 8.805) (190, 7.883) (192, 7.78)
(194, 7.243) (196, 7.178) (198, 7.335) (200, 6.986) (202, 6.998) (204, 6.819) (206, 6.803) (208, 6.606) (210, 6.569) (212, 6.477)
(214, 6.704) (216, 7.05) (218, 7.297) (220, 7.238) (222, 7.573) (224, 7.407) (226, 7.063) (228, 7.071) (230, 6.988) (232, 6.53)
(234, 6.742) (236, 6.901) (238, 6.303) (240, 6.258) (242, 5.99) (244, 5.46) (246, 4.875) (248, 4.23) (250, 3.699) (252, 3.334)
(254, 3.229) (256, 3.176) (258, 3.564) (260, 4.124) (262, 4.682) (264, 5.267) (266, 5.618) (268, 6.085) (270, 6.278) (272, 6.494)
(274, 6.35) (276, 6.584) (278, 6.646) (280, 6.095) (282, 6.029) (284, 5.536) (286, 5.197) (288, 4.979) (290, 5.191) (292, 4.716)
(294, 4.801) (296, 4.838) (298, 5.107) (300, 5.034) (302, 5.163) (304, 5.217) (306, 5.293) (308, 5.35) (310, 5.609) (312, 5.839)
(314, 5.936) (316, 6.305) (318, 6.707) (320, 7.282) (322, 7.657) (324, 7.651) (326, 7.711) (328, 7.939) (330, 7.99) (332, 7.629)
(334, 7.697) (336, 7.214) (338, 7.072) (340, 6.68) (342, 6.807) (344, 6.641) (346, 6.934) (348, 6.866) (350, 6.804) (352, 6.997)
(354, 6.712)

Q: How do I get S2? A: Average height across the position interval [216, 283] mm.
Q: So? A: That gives 5.81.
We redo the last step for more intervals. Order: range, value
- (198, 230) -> 6.99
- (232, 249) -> 5.89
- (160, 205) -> 6.8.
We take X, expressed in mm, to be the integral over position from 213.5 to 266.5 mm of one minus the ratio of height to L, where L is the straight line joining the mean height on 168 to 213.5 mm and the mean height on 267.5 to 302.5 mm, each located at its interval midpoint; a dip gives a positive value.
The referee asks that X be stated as 5.25 mm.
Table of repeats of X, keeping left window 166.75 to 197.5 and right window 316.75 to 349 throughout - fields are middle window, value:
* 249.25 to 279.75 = 9.0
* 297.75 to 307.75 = 2.8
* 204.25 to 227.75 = 0.4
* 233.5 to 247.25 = 2.1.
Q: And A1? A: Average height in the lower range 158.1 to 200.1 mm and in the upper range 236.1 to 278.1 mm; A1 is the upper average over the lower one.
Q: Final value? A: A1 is 0.76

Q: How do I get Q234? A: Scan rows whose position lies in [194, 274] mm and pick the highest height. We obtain 7.573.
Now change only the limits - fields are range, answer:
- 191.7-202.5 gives 7.78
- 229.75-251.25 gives 6.988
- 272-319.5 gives 6.707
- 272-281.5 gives 6.646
